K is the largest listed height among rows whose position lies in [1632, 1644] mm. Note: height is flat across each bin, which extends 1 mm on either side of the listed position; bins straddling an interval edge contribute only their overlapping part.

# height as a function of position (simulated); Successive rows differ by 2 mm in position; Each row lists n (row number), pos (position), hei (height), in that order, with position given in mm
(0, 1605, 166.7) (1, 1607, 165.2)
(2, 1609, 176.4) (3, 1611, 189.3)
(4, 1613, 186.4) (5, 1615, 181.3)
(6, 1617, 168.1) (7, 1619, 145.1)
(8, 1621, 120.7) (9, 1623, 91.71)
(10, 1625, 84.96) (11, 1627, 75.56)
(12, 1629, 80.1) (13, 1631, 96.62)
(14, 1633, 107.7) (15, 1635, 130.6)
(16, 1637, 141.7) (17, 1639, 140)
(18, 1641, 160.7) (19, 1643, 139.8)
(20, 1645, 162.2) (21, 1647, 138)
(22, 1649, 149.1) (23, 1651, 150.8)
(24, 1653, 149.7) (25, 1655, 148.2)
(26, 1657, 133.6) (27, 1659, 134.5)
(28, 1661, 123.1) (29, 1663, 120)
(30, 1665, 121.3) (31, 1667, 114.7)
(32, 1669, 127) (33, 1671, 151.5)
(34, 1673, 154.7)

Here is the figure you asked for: 160.7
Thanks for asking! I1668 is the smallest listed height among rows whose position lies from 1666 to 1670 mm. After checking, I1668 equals 114.7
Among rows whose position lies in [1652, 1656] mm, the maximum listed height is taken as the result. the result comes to 149.7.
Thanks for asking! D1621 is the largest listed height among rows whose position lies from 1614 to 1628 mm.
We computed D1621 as 181.3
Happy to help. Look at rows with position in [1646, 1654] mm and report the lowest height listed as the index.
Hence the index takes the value 138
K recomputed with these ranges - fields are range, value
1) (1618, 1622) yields 145.1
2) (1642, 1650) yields 162.2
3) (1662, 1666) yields 121.3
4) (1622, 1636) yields 130.6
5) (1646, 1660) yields 150.8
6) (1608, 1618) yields 189.3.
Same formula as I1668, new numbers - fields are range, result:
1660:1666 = 120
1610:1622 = 120.7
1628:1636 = 80.1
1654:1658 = 133.6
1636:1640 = 140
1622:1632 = 75.56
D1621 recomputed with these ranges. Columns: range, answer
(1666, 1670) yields 127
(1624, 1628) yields 84.96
